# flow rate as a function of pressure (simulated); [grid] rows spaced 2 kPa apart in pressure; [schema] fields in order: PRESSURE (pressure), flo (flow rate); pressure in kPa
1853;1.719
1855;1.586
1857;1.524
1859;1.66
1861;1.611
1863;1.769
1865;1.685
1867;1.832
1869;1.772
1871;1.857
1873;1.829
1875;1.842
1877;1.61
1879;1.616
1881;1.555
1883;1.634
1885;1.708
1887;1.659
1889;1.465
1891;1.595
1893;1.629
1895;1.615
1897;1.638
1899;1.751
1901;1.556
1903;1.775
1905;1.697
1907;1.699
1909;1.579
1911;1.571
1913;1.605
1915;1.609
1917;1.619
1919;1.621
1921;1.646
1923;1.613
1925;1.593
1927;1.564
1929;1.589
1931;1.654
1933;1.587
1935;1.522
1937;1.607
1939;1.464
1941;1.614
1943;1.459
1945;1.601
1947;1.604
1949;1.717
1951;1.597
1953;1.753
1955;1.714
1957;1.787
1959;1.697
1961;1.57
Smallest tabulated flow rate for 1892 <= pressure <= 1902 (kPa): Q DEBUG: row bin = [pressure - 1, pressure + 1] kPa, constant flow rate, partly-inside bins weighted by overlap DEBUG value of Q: 1.556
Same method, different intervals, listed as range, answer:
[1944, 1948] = 1.601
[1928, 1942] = 1.464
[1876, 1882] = 1.555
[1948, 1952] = 1.597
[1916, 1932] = 1.564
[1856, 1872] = 1.524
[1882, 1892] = 1.465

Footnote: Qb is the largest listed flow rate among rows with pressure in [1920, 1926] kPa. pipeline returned 1.646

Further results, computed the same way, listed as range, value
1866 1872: 1.857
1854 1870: 1.832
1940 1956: 1.753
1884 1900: 1.751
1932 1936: 1.587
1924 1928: 1.593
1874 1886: 1.842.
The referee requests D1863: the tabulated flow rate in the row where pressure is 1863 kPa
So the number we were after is 1.769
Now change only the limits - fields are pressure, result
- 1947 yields 1.604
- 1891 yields 1.595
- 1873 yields 1.829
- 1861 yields 1.611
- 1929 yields 1.589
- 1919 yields 1.621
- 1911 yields 1.571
